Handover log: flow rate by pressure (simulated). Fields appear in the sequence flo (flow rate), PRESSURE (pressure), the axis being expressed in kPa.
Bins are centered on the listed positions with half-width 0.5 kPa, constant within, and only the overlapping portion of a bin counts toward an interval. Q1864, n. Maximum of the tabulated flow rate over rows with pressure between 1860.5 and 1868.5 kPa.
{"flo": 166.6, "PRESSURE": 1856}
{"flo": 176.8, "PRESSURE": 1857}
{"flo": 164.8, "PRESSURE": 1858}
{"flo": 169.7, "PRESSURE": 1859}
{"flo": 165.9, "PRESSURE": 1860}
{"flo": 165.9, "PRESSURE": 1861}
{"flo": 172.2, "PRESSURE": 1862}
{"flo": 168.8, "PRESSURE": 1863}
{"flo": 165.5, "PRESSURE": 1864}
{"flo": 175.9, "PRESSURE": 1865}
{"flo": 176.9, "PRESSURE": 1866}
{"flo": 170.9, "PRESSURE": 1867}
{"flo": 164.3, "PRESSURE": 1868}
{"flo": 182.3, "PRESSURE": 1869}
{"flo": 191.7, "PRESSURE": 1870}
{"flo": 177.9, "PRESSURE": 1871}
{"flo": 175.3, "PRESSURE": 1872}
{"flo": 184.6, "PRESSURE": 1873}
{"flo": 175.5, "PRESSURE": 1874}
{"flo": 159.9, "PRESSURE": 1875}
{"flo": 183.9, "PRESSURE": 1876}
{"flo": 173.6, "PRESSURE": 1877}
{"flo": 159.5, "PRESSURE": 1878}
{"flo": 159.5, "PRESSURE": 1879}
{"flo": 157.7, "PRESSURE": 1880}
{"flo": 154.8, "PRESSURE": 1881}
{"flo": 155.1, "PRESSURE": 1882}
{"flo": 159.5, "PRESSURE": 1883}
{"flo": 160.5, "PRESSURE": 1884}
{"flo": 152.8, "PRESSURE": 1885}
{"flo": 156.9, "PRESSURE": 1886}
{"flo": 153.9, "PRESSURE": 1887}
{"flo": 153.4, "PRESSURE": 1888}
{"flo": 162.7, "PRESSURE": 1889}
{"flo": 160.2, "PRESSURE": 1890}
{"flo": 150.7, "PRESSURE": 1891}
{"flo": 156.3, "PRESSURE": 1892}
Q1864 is 176.9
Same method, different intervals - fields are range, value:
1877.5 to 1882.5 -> 159.5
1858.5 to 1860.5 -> 169.7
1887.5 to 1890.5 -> 162.7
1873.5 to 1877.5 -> 183.9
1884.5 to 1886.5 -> 156.9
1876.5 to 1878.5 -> 173.6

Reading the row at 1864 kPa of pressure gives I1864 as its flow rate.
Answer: 165.5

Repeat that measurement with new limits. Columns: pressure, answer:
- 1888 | 153.4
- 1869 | 182.3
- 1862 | 172.2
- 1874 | 175.5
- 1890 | 160.2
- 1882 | 155.1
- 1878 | 159.5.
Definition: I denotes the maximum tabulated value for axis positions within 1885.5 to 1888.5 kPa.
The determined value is 156.9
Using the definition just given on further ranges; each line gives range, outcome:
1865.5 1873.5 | 191.7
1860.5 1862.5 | 172.2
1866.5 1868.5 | 170.9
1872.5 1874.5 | 184.6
